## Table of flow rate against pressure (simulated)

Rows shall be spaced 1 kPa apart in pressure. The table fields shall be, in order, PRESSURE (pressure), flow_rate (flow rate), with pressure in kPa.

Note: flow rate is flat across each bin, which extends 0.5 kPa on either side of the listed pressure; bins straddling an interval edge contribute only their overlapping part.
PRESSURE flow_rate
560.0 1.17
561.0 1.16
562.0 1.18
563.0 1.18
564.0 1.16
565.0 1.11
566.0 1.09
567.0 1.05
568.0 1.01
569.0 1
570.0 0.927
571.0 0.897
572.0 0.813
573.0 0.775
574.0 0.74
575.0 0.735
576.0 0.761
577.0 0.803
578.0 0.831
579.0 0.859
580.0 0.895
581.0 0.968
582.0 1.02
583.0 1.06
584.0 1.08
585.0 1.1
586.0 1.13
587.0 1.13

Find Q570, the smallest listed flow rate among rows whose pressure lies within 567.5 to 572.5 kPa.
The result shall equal 0.813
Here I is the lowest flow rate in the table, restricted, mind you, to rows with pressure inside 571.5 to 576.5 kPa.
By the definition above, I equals 0.735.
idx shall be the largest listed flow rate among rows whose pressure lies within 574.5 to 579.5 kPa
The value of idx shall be 0.859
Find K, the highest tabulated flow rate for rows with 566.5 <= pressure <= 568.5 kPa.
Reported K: 1.05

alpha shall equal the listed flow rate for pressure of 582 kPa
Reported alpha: 1.02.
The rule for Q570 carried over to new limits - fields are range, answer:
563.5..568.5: 1.01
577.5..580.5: 0.831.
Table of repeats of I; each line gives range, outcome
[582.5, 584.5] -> 1.06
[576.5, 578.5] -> 0.803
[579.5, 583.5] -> 0.895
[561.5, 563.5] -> 1.18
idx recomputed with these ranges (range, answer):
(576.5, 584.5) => 1.08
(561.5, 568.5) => 1.18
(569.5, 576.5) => 0.927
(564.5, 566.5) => 1.11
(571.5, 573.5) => 0.813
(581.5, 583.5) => 1.06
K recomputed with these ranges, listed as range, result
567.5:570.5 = 1.01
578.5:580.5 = 0.895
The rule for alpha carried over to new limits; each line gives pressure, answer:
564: 1.16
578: 0.831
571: 0.897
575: 0.735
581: 0.968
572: 0.813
